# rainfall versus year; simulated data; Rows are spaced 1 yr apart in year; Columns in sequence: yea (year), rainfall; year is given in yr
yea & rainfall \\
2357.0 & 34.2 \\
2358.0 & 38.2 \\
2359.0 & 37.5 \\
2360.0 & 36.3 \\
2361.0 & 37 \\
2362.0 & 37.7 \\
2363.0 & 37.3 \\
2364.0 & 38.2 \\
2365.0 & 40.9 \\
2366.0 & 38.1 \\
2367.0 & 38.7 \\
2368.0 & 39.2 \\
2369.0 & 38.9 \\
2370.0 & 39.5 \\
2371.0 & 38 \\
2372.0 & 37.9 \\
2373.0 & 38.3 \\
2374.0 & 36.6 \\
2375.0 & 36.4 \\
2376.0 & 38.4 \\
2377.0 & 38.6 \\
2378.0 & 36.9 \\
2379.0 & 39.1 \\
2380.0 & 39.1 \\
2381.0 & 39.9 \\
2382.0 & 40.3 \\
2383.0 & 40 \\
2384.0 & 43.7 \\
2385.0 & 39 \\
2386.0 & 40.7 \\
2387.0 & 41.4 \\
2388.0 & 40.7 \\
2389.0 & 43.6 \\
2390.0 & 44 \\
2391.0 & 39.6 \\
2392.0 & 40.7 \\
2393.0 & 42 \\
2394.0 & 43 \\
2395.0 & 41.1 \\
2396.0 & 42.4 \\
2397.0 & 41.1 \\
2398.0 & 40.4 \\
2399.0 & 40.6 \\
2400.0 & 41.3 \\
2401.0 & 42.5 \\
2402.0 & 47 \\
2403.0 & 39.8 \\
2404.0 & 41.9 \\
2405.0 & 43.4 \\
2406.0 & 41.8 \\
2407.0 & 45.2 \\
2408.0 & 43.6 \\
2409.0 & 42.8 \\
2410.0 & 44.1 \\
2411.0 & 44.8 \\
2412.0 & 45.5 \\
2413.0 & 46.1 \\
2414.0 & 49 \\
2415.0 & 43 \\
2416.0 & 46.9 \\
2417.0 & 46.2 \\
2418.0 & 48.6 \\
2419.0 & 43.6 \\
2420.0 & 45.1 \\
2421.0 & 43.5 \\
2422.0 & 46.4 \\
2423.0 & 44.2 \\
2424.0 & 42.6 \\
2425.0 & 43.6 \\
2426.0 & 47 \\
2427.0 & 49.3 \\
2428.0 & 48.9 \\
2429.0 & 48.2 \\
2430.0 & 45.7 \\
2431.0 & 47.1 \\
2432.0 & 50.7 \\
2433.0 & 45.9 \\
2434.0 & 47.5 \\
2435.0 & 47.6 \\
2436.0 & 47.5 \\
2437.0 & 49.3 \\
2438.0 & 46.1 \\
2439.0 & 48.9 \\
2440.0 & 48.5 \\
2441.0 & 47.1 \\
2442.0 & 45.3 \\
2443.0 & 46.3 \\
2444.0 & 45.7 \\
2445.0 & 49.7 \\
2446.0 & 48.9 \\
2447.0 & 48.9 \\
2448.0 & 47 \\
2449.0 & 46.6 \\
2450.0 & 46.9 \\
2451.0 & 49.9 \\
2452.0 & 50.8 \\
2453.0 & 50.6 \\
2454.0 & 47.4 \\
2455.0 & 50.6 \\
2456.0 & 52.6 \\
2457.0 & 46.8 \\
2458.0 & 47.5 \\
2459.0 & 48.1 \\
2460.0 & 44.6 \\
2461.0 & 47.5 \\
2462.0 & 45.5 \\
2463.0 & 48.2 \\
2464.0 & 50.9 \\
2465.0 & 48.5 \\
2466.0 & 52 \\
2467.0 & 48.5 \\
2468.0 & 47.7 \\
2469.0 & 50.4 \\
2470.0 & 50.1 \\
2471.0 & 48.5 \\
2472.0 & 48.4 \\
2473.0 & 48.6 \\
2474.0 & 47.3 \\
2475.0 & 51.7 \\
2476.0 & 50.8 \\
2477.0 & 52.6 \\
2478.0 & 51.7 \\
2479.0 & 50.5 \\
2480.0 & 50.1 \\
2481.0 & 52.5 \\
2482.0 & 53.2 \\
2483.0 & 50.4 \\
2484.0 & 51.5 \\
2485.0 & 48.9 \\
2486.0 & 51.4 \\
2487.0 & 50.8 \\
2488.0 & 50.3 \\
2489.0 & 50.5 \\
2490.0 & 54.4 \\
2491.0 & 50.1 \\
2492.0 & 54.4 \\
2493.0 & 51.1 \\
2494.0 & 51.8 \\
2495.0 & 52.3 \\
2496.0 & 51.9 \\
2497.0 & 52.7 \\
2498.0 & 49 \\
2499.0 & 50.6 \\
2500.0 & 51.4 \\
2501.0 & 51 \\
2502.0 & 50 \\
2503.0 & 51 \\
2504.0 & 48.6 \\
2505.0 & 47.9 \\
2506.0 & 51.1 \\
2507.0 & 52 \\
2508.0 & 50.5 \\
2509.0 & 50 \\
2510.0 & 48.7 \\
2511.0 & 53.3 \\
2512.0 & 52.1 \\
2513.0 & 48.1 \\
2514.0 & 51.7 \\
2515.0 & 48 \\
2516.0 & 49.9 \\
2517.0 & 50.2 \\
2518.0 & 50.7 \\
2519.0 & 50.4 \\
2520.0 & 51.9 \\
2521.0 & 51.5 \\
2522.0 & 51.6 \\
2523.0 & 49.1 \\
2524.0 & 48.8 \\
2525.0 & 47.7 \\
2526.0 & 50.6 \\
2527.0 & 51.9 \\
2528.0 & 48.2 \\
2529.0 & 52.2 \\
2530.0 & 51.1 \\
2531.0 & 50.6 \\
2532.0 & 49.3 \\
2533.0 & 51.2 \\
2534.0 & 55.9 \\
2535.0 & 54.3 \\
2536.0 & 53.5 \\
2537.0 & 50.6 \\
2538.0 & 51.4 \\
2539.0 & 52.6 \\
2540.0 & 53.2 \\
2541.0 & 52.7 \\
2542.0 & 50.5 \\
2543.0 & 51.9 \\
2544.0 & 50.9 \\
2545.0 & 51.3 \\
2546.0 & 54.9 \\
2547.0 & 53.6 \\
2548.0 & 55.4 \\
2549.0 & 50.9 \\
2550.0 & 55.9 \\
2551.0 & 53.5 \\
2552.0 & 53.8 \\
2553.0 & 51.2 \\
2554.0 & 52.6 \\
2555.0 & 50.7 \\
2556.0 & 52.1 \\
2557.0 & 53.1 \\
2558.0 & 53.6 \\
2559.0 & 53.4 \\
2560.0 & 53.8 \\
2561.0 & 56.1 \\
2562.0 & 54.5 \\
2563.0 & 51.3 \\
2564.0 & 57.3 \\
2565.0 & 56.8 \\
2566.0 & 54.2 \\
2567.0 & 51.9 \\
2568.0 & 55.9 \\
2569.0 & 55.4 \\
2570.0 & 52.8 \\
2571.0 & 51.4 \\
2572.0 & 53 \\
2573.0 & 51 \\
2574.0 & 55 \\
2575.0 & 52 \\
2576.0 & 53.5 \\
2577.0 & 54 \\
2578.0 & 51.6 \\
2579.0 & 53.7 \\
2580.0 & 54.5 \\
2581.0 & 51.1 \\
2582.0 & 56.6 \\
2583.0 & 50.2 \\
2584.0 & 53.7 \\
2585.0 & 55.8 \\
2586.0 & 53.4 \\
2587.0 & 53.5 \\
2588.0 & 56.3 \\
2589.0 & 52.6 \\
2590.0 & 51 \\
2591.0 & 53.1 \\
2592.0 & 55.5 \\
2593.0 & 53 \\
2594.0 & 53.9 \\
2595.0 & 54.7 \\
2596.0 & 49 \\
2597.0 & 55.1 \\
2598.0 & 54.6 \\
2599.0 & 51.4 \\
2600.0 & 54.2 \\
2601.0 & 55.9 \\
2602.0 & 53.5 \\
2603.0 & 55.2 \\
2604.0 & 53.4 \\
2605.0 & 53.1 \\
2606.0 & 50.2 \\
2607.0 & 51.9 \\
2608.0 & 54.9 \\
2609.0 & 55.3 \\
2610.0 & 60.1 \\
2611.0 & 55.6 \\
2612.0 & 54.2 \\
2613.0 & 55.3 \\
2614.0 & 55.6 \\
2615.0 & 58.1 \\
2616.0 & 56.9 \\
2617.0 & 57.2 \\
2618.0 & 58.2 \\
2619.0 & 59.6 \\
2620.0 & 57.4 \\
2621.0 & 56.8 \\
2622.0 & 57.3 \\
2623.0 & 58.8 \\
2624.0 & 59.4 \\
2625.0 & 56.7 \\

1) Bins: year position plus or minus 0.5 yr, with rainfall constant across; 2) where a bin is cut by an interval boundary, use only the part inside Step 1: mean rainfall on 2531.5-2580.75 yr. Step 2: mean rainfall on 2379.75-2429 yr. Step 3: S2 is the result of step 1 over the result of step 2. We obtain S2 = 1.23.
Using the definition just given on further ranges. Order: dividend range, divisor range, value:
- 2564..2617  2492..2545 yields 1.06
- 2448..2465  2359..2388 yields 1.25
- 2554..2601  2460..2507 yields 1.06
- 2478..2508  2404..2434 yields 1.12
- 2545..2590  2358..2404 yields 1.34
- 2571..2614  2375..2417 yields 1.28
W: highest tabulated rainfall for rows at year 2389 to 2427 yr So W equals 49.3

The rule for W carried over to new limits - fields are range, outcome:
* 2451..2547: 55.9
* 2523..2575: 57.3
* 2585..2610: 60.1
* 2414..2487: 53.2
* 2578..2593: 56.6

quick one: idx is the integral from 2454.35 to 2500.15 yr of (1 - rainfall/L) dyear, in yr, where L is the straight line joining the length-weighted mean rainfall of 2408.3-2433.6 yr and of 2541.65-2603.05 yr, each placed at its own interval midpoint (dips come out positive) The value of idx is -1.4 yr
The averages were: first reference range 45.9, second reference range 53.4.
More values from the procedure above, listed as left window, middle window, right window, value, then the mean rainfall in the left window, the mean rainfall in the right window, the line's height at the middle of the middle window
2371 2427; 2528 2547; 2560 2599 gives -0.4 yr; 42.3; 53.6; 51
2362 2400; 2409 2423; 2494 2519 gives -0.9 yr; 39.8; 50.6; 42.8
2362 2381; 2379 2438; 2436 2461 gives -1.3 yr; 38.4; 48.1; 43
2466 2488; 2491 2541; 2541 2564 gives 0.7 yr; 50.3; 53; 51.7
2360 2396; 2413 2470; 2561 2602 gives -4.7 yr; 39.6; 53.6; 43.9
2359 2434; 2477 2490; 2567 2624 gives -1.0 yr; 42.2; 54.4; 47.5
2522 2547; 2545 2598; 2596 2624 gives -0.1 yr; 51.5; 55.5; 53.5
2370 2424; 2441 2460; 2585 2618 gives -1.2 yr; 42.1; 54.4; 45.3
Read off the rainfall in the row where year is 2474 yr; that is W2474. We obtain 47.3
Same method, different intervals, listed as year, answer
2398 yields 40.4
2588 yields 56.3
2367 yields 38.7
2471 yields 48.5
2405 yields 43.4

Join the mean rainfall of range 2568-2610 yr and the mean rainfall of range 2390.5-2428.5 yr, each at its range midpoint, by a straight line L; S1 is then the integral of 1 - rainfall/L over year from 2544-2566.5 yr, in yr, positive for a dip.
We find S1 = -0.8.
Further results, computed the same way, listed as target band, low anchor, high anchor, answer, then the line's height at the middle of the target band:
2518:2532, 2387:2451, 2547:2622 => 0.1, 50.9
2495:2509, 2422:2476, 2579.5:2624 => -0.1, 50.4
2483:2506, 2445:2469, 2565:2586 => -0.4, 50.1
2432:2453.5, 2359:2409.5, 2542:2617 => -1.8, 44.3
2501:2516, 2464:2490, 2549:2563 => 0.4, 51.5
